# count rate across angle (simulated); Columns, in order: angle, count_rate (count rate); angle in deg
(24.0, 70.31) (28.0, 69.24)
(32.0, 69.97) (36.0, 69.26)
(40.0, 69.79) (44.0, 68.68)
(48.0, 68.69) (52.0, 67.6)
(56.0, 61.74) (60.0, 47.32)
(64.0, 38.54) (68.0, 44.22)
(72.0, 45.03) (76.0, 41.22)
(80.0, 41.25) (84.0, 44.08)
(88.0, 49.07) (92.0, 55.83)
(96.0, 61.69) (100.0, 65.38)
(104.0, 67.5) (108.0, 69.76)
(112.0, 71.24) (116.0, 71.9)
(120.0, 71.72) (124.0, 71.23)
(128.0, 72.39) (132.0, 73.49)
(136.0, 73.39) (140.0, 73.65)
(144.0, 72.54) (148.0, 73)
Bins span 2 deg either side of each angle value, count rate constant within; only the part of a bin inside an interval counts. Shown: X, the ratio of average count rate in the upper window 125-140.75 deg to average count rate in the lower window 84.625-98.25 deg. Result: 1.3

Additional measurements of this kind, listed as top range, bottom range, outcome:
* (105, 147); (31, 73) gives 1.22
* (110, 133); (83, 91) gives 1.50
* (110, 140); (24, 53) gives 1.05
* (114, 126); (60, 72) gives 1.67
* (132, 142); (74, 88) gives 1.70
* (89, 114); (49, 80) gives 1.31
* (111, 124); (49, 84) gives 1.47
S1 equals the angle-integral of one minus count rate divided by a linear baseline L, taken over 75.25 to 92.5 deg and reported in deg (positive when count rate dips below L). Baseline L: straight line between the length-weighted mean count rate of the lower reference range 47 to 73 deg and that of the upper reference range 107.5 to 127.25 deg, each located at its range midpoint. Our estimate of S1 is 4.2 deg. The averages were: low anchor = 53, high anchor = 71.4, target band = 45.8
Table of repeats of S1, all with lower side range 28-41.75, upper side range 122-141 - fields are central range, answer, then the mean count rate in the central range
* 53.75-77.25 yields 7.9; 46.7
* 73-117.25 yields 8.7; 57.6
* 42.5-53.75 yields 0.3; 68.3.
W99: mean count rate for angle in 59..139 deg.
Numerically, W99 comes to 59.1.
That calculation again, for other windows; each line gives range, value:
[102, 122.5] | 70.4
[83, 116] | 61.8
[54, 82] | 45.6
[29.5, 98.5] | 55.7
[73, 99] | 49.3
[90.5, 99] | 59.7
